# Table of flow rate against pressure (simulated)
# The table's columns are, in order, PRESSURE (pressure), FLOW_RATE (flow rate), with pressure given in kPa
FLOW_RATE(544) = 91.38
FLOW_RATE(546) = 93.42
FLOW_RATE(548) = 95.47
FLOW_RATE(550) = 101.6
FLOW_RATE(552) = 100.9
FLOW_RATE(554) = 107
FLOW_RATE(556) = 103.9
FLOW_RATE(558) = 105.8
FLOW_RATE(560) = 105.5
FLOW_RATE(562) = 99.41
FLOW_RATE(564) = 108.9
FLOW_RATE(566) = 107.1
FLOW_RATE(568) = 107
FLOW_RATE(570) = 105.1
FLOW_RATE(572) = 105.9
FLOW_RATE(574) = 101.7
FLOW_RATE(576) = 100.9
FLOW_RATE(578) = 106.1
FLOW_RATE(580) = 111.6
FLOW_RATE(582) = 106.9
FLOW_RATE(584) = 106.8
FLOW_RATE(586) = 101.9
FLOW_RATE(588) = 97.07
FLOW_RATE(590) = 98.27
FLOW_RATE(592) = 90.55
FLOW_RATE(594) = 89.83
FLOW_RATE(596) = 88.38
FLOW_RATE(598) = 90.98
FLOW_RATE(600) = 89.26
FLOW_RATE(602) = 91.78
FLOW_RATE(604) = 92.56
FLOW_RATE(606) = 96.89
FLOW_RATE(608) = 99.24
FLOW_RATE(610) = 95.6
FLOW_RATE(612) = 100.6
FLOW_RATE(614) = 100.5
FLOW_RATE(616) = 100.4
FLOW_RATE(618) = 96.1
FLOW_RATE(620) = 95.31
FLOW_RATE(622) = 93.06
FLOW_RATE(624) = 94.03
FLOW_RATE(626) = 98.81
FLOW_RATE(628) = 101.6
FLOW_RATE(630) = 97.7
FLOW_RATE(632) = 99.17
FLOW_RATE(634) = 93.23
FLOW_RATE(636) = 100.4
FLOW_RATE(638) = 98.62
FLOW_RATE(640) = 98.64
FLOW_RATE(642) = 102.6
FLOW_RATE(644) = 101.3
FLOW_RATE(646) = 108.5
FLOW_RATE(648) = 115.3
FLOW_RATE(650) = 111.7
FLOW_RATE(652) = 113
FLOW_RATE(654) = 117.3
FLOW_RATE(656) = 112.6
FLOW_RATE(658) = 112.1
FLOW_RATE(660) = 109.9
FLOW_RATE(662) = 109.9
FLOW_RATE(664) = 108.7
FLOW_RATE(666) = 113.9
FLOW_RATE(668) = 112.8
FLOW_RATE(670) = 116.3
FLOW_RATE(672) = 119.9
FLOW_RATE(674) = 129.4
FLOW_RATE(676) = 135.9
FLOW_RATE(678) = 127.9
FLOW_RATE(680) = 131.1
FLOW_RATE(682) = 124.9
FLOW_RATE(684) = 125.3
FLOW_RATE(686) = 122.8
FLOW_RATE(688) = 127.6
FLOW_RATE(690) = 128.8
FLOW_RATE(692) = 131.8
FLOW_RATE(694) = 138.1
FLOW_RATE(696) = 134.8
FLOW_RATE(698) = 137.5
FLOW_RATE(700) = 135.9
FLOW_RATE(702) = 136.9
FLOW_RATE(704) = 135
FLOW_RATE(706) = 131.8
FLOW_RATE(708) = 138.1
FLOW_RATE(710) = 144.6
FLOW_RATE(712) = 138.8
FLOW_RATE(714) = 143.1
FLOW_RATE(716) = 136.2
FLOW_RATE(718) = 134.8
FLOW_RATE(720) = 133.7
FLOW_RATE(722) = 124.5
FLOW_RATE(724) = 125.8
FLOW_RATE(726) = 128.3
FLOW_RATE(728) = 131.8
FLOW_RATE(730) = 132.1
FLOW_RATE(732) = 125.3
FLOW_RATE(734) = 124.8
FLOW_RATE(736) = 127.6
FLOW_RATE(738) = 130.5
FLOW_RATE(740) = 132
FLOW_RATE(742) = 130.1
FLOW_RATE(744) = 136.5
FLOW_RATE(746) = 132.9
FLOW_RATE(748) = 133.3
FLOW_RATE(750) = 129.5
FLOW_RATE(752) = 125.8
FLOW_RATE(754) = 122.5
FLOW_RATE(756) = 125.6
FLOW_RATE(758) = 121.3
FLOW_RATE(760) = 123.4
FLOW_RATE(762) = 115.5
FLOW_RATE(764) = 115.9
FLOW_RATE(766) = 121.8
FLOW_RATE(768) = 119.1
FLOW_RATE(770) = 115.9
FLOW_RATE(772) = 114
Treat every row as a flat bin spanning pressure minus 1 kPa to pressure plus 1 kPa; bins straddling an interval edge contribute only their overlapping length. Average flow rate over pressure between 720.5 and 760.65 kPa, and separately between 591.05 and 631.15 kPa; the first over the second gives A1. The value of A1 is 1.35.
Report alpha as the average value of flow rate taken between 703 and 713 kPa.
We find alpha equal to 138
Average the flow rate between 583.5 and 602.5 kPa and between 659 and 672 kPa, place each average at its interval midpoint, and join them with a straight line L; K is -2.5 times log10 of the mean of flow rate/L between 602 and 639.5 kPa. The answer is 0.042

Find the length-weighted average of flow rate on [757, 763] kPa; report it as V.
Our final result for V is 120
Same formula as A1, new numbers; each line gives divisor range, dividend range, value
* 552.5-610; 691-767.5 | 1.30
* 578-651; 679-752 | 1.34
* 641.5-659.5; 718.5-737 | 1.16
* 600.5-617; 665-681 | 1.27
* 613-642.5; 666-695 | 1.29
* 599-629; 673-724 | 1.38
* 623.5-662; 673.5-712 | 1.27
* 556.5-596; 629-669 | 1.04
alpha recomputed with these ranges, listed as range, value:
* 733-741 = 129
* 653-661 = 113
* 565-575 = 105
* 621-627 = 95.3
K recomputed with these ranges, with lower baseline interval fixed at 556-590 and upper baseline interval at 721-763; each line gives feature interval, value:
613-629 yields 0.142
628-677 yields 0.056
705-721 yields -0.117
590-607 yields 0.179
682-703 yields -0.092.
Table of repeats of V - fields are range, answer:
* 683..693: 127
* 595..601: 89.5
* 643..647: 105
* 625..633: 99.3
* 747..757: 127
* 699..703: 136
